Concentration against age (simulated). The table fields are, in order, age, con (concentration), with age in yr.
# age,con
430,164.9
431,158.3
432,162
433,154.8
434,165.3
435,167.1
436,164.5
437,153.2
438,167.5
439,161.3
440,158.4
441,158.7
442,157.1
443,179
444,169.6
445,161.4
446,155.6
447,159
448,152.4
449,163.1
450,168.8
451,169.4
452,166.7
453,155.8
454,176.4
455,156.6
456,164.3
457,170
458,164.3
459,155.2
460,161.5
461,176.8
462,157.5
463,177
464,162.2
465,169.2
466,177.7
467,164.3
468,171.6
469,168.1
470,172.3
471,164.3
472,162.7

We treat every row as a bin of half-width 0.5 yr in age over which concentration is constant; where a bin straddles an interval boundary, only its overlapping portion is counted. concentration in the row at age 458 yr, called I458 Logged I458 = 164.3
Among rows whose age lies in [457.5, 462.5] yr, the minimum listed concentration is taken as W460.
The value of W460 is 155.2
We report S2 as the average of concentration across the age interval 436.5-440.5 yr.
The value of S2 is 160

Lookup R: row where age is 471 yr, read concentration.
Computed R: 164.3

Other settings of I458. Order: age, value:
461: 176.8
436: 164.5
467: 164.3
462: 157.5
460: 161.5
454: 176.4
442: 157.1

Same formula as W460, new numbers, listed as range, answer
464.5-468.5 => 164.3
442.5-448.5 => 152.4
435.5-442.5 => 153.2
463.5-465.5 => 162.2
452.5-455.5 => 155.8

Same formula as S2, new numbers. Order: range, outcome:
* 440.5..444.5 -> 166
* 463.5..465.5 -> 166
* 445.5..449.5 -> 158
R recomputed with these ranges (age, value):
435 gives 167.1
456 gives 164.3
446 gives 155.6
